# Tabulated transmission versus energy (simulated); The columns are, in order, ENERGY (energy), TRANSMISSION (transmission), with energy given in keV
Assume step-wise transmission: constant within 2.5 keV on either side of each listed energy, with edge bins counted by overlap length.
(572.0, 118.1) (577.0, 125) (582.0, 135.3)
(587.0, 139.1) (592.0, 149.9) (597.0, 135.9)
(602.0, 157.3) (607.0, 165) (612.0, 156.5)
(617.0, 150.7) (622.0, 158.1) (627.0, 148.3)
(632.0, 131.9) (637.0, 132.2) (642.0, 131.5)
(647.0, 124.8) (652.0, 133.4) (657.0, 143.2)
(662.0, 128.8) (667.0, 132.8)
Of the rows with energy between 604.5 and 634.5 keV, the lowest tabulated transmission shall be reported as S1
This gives 131.9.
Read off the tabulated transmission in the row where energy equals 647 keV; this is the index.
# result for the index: 124.8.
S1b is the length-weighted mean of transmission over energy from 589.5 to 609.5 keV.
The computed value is 152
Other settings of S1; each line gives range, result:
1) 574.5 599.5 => 125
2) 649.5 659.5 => 133.4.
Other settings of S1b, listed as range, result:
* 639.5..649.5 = 128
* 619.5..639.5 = 143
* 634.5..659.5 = 133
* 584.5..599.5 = 142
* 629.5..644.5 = 132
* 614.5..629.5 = 152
